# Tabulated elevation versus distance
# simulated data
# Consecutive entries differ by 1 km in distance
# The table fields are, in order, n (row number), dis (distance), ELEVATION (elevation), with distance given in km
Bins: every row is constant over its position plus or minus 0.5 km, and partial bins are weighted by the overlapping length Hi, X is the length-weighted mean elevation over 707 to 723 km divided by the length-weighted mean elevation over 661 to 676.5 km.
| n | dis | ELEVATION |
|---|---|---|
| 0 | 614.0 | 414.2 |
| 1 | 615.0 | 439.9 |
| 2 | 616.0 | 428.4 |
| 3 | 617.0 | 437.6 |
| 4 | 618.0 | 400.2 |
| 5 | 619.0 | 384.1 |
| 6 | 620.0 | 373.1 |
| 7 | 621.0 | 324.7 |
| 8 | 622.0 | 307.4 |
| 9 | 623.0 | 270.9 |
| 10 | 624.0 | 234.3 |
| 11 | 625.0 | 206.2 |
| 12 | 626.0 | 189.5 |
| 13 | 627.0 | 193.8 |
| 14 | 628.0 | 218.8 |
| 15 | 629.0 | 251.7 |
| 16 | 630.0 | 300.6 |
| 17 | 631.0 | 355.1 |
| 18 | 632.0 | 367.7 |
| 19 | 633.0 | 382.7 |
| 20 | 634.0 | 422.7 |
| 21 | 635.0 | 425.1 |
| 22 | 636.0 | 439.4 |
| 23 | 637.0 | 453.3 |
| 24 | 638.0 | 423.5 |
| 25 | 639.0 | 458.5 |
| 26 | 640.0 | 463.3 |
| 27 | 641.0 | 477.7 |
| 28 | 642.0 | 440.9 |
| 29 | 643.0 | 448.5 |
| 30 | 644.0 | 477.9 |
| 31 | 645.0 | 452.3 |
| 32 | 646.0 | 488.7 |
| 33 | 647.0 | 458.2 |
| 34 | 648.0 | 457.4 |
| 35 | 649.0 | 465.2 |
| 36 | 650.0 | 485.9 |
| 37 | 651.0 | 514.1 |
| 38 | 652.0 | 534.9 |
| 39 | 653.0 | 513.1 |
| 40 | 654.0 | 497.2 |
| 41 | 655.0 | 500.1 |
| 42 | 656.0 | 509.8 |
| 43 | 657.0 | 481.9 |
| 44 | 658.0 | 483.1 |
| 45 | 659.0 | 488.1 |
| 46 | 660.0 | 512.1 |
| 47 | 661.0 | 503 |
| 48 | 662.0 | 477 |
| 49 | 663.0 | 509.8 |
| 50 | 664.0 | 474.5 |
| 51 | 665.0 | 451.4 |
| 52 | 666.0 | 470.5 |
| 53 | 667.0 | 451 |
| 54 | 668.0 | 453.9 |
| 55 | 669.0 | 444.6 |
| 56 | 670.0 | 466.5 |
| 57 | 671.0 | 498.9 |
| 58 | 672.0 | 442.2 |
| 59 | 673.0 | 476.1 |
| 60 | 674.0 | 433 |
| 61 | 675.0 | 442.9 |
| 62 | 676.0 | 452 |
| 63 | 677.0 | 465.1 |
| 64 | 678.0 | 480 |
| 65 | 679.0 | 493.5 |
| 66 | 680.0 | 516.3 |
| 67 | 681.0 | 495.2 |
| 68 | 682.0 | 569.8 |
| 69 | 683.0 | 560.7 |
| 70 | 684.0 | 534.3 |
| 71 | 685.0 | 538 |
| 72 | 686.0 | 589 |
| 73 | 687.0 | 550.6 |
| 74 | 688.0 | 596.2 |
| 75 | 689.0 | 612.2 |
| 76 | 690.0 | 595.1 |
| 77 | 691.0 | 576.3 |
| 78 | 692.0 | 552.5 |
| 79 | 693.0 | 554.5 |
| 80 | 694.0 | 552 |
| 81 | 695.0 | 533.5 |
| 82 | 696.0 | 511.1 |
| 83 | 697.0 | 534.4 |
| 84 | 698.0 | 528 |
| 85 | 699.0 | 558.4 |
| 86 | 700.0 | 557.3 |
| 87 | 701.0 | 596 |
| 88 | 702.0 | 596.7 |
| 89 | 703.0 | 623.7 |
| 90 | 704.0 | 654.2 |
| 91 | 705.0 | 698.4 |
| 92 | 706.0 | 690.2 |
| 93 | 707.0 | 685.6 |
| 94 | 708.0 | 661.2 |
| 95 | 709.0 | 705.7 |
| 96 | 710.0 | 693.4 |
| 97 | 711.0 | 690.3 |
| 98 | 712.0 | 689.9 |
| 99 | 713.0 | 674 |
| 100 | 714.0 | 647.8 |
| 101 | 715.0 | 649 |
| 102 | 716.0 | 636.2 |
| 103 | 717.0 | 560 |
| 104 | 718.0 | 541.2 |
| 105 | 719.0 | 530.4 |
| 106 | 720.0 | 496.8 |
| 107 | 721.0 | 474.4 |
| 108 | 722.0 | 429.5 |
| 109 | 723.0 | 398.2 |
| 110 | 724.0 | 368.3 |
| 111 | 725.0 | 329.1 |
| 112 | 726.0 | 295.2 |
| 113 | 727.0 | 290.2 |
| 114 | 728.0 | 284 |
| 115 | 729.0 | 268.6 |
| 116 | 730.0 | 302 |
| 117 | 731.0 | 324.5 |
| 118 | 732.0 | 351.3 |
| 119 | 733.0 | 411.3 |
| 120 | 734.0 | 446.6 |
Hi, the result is 1.3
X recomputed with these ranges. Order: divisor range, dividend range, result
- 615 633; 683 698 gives 1.78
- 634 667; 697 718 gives 1.34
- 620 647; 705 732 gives 1.40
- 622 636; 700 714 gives 2.21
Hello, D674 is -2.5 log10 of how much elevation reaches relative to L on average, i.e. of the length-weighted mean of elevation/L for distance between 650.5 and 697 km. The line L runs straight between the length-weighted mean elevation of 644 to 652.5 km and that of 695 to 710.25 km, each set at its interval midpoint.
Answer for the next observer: 0.074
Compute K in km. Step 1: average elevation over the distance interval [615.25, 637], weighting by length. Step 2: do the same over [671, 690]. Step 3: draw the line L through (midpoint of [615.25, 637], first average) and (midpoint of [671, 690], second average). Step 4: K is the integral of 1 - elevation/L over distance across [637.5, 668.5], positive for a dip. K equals -4.1 km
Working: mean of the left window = 333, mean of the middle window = 478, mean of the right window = 515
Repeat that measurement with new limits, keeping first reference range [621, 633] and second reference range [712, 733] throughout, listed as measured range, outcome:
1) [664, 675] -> -3.44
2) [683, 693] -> -4.86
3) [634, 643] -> -4.75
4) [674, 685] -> -3.92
